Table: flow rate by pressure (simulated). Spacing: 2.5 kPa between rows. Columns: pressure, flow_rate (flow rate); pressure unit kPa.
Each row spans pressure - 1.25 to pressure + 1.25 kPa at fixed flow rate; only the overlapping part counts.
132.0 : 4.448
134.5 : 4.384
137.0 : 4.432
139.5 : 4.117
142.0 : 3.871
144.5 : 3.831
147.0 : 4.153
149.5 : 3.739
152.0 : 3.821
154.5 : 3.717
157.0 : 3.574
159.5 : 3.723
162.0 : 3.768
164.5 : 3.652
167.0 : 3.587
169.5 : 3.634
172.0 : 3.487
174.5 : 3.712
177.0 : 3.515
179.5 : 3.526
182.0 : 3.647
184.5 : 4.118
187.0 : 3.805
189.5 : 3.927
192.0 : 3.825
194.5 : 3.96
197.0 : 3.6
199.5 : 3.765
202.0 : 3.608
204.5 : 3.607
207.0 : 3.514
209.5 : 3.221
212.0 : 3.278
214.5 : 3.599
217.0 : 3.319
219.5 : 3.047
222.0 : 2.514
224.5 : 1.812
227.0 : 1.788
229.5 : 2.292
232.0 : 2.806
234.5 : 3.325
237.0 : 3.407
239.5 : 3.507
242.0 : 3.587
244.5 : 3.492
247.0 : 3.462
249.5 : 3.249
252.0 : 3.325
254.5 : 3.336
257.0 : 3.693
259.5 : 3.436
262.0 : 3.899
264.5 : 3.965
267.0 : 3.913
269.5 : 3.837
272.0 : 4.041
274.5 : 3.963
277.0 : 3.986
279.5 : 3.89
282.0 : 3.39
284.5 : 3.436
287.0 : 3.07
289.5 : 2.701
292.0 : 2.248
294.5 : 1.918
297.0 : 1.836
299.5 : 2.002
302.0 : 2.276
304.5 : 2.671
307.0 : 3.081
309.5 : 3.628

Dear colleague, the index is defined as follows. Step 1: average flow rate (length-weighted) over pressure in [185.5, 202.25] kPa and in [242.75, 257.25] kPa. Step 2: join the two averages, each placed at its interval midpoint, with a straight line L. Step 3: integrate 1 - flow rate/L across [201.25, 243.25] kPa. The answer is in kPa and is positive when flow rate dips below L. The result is 6.3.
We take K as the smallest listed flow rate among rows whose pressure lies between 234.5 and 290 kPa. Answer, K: 2.701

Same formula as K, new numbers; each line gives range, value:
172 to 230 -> 1.788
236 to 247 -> 3.407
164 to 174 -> 3.487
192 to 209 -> 3.514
